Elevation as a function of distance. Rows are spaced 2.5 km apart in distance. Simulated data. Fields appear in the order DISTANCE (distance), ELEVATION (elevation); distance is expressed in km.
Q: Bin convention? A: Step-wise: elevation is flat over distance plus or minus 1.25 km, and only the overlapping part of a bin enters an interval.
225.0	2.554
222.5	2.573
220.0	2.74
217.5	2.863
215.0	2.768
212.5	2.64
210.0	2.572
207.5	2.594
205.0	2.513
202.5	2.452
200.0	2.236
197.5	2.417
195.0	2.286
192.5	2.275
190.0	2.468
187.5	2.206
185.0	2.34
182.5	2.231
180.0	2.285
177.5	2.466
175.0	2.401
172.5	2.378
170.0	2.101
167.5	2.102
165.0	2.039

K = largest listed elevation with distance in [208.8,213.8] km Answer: 2.64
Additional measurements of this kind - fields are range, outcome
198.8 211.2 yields 2.594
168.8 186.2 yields 2.466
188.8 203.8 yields 2.468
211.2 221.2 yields 2.863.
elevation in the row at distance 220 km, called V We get 2.74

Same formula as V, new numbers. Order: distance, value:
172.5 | 2.378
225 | 2.554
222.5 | 2.573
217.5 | 2.863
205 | 2.513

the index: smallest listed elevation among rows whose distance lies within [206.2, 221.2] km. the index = 2.572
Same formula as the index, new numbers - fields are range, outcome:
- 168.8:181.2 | 2.101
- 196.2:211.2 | 2.236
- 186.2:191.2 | 2.206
